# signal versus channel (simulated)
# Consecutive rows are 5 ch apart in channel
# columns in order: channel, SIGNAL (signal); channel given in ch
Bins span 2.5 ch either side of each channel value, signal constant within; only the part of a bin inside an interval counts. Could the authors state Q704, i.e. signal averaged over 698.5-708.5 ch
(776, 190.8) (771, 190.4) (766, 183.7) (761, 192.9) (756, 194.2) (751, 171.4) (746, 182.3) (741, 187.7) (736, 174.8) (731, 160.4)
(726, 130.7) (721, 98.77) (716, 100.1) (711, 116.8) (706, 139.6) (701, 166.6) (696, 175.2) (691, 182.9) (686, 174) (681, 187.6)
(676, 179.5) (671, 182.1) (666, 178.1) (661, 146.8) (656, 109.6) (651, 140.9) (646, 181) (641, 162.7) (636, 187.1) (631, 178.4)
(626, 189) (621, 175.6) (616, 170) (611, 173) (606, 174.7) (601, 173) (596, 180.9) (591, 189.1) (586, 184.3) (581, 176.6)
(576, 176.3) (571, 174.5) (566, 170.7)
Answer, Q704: 153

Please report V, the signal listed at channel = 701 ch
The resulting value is 166.6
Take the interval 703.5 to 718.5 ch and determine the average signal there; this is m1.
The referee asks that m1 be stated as 119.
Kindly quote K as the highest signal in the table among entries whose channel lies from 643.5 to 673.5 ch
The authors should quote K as 182.1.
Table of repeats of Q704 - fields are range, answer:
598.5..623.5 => 173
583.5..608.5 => 180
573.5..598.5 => 181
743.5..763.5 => 185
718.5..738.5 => 141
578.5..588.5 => 180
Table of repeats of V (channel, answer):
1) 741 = 187.7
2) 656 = 109.6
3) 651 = 140.9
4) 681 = 187.6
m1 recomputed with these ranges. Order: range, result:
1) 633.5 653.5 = 168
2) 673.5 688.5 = 180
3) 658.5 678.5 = 172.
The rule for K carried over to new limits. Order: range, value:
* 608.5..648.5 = 189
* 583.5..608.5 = 189.1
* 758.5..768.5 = 192.9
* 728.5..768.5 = 194.2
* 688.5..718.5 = 182.9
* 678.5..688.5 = 187.6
